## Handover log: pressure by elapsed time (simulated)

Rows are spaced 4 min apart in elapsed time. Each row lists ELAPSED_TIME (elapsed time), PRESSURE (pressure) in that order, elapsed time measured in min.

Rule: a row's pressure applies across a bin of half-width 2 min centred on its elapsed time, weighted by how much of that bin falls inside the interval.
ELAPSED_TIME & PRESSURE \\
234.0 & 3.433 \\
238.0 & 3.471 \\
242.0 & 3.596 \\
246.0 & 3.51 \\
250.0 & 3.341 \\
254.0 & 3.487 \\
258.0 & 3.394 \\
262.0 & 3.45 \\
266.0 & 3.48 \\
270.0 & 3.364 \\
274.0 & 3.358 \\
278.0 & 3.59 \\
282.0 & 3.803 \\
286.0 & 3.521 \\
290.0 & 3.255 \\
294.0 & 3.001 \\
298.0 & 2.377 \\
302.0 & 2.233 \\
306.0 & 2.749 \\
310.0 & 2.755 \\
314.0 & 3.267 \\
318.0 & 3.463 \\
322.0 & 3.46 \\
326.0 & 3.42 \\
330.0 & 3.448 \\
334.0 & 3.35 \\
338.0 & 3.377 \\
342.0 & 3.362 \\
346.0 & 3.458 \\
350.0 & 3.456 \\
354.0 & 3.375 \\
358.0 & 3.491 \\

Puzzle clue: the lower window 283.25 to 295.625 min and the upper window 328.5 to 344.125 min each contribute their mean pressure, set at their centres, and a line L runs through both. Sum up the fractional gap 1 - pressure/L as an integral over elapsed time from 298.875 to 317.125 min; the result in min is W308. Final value 3.1 min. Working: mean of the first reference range 3.3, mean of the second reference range 3.38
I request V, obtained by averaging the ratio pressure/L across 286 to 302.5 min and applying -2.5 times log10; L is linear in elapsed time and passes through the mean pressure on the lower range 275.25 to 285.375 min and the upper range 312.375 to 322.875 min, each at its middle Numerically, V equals 0.238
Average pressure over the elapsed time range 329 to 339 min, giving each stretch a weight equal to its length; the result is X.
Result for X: 3.39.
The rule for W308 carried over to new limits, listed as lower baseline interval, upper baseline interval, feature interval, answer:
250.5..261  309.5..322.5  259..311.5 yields 3.05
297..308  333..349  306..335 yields -3.75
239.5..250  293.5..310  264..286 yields -3.78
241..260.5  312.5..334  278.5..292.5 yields -0.32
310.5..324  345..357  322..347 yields -0.19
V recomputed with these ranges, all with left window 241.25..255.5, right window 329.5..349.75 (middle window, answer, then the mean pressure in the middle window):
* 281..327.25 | 0.113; 3.09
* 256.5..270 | 0.009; 3.43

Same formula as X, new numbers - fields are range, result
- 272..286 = 3.57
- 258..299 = 3.35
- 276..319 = 3.08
